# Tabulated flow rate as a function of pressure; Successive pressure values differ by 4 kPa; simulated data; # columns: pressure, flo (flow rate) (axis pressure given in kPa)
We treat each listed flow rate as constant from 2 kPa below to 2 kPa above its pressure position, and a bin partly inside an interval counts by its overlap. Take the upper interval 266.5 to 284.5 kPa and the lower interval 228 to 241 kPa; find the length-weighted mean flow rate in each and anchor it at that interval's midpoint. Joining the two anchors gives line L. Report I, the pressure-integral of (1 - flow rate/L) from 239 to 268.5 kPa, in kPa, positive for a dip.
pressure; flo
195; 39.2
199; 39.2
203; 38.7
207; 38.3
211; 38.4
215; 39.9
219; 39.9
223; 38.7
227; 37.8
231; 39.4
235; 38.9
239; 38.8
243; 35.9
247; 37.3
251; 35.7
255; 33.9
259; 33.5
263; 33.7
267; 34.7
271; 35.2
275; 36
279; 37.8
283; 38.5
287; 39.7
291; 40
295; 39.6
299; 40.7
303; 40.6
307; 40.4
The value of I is 2.0 kPa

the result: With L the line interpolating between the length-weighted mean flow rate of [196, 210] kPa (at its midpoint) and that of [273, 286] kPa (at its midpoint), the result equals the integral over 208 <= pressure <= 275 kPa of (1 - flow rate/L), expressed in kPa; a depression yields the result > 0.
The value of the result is 2.1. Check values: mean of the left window 38.7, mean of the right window 37.6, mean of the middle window 37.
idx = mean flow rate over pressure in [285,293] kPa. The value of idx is 39.9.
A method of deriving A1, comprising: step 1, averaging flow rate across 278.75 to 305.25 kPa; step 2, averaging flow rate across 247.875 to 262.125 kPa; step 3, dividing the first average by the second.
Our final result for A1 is 1.15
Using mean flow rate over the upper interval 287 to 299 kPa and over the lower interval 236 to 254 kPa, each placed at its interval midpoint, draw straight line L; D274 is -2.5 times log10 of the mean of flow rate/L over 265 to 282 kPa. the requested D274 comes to 0.076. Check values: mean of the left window 36.9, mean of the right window 39.9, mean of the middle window 36.1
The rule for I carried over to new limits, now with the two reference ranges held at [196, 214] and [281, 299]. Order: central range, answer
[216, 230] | 0.00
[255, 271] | 2.12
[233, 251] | 0.74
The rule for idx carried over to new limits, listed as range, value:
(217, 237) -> 38.9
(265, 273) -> 35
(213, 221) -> 39.9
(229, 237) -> 39.1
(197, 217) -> 38.9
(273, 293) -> 38.4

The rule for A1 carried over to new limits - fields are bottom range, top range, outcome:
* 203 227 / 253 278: 0.89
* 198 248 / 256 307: 0.97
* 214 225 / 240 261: 0.90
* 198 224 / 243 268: 0.89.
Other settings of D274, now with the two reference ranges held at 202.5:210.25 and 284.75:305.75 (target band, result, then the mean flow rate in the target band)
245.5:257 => 0.11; 35.6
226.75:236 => 0.00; 38.8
